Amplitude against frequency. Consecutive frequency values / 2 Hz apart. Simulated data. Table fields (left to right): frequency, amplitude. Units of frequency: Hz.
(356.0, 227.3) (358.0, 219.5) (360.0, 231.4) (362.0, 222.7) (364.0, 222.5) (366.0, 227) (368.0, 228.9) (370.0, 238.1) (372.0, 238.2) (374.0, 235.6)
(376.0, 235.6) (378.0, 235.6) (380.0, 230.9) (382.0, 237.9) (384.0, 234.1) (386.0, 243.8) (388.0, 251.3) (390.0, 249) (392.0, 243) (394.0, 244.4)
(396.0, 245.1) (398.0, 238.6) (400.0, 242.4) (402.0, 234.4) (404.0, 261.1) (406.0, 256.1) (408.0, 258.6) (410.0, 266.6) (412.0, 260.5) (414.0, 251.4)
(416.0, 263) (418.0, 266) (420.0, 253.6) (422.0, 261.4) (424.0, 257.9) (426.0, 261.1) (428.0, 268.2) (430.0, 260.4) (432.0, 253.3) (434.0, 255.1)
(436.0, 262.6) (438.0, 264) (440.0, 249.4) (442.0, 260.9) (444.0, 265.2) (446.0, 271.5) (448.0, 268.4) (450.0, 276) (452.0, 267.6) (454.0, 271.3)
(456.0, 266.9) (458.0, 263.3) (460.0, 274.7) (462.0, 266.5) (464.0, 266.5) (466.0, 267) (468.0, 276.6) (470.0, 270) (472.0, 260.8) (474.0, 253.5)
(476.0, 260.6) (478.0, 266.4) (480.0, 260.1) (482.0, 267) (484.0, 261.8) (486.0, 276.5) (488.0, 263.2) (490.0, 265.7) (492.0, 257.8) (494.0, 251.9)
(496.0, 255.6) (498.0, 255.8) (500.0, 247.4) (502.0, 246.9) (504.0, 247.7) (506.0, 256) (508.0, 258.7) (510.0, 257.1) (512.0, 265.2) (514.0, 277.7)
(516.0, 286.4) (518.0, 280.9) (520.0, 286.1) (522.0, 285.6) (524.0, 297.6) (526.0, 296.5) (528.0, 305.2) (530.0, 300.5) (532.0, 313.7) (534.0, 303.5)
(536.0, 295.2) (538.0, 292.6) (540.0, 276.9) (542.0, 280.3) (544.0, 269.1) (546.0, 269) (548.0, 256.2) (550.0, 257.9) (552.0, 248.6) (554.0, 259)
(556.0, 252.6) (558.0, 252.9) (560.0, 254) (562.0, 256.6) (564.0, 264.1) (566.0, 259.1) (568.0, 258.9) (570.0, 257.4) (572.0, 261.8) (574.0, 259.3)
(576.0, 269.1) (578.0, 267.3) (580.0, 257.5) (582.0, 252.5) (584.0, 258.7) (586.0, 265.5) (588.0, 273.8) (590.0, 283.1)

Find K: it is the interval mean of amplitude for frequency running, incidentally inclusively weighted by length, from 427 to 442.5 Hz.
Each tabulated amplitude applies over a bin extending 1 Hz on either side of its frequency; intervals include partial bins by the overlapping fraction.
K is 259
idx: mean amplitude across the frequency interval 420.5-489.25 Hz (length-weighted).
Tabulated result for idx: 265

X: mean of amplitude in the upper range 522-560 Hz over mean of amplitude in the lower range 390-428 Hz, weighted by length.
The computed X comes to 1.1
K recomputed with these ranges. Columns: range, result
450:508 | 262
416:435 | 260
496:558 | 274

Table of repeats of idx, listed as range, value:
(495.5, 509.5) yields 253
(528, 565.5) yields 273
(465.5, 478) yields 265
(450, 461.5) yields 269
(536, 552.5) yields 271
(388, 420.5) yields 252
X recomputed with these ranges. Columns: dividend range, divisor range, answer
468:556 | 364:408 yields 1.13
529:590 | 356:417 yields 1.11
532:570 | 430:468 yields 1.01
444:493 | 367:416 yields 1.09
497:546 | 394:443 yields 1.09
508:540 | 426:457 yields 1.09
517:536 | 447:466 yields 1.10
